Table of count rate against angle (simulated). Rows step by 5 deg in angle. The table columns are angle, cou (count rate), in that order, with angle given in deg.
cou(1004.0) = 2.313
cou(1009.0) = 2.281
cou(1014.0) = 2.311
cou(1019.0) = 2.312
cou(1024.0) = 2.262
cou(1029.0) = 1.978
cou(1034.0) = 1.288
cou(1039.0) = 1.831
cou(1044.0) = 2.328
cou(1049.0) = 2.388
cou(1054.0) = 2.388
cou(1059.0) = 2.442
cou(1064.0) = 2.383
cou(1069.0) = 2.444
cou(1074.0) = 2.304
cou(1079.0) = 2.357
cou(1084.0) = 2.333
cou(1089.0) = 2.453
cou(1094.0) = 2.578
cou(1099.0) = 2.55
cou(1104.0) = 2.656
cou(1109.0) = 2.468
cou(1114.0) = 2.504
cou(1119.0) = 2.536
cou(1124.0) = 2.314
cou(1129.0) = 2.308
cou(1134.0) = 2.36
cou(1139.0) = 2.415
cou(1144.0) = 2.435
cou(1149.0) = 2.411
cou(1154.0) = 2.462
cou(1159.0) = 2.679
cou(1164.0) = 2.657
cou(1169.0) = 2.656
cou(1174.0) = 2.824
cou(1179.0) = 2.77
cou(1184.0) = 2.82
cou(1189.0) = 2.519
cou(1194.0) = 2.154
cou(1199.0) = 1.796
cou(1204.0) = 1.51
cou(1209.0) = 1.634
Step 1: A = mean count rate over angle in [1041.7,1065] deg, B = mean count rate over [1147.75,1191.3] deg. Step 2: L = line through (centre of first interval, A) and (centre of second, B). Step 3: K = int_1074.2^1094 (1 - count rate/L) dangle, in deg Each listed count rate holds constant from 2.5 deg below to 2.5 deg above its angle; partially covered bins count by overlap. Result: 0.48 deg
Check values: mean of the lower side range 2.39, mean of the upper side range 2.65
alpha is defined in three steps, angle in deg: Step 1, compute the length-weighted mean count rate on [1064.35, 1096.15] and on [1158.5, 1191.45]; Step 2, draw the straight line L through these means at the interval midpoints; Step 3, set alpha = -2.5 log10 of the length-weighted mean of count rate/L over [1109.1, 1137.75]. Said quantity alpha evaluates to 0.06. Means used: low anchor 2.41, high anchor 2.71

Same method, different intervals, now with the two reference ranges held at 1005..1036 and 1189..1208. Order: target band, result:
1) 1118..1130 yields -0.198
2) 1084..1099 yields -0.229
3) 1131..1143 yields -0.212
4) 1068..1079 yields -0.160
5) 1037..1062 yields -0.112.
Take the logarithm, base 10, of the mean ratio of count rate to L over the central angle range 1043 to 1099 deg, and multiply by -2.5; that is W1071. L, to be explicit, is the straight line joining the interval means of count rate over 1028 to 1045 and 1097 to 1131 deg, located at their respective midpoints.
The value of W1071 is -0.15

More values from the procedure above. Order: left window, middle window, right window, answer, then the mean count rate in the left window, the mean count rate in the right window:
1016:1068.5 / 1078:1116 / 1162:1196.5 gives -0.06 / 2.17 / 2.63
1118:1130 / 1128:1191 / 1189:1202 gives -0.16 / 2.38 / 2.06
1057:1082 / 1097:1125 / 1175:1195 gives -0.02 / 2.38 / 2.62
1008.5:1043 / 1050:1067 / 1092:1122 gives -0.08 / 2.04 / 2.54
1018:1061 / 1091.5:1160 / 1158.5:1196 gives -0.01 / 2.13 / 2.64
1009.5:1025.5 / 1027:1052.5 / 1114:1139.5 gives 0.17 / 2.3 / 2.4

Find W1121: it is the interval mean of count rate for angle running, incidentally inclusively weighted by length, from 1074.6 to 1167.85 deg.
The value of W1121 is 2.47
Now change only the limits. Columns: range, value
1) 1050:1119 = 2.45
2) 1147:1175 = 2.61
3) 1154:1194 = 2.65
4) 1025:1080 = 2.19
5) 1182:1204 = 2.22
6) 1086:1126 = 2.51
